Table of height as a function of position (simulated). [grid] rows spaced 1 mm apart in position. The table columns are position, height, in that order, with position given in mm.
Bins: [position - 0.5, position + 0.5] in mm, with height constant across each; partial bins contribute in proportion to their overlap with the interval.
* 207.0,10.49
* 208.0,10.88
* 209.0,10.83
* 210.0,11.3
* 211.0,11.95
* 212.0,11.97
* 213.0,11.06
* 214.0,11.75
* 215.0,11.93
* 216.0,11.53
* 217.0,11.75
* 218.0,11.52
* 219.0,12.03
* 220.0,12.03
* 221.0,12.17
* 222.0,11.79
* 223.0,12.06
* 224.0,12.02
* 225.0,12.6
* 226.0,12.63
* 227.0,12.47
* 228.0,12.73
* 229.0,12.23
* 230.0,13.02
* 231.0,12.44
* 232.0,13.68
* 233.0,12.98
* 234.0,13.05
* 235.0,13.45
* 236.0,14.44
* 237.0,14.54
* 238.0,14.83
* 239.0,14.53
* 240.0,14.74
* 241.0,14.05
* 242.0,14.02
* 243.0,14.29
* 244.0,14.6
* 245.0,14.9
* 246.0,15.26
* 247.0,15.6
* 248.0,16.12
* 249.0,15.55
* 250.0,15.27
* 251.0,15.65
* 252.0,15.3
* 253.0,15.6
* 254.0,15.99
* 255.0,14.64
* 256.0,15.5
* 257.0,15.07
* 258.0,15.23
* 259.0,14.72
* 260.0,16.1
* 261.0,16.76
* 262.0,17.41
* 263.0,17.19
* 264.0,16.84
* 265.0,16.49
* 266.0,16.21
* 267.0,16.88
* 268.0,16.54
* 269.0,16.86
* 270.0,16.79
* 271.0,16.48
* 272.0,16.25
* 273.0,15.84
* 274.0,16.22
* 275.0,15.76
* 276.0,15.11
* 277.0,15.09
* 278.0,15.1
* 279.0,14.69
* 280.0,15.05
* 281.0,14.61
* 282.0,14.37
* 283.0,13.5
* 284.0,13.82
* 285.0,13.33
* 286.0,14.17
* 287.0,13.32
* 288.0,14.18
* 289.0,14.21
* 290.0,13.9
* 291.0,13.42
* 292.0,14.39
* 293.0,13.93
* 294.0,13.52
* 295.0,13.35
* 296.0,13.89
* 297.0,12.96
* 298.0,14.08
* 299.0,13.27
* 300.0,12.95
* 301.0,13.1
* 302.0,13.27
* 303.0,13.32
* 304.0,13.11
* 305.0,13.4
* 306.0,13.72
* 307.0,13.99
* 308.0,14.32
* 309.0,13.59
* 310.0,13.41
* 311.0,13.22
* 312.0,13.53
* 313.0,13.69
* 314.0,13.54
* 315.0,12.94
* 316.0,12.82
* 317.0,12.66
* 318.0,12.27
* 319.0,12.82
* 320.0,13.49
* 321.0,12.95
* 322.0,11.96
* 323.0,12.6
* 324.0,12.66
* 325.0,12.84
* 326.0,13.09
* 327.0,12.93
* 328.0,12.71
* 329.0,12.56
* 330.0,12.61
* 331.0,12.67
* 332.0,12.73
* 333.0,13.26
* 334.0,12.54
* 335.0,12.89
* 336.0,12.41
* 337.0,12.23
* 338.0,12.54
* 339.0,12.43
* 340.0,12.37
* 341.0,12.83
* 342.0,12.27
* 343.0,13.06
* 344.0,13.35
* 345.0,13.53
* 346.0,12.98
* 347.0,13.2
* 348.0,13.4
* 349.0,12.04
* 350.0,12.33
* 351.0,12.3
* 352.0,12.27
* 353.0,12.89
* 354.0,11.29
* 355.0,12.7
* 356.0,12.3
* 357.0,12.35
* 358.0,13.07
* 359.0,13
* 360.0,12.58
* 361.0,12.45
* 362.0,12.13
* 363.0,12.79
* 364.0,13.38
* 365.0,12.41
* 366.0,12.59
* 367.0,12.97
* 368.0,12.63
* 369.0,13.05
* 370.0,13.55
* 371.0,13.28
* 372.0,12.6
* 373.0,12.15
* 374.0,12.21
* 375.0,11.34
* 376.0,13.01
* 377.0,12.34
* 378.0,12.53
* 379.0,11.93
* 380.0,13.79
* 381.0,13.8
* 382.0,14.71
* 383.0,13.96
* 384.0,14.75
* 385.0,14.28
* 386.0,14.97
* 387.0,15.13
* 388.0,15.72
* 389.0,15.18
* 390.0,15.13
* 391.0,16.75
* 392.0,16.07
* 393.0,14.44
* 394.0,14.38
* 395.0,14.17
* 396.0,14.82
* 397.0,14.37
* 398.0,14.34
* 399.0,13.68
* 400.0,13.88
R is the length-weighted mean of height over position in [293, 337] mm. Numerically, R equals 13.1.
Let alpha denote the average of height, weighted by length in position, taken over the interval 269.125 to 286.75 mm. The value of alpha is 15.1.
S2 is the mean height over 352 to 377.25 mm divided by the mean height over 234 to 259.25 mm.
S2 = 0.84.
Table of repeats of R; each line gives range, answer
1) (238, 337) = 14.3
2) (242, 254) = 15.3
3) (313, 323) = 12.9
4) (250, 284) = 15.7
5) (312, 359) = 12.7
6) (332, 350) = 12.8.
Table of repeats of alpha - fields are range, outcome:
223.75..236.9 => 13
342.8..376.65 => 12.7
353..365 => 12.6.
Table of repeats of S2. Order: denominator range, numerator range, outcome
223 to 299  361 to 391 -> 0.92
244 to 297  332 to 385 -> 0.84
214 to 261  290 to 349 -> 0.95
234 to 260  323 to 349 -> 0.86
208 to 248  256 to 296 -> 1.17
